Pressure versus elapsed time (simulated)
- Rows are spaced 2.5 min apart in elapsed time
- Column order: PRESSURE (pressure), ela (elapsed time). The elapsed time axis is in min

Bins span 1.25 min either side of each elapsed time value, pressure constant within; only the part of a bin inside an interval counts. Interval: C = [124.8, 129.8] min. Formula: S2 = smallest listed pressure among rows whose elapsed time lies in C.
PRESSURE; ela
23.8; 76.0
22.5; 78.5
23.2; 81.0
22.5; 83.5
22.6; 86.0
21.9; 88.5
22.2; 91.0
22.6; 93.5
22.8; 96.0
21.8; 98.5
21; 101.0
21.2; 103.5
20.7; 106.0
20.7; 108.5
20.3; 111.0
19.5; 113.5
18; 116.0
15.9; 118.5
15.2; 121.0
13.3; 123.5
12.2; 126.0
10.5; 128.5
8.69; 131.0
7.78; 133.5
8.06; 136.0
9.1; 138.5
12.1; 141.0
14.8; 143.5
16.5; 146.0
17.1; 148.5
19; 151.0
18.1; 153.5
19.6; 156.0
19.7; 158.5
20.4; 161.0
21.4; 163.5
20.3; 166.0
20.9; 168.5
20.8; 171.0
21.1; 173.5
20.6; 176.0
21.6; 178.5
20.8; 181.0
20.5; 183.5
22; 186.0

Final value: 10.5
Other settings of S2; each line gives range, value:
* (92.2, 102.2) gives 21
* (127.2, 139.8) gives 7.78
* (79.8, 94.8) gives 21.9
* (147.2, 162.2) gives 17.1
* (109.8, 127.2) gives 12.2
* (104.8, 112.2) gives 20.3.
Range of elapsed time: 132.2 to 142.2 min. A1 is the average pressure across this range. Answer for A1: 9.24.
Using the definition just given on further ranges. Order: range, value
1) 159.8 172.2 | 20.8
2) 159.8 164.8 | 20.9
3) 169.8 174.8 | 20.9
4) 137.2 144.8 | 12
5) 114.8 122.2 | 16.4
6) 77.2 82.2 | 22.9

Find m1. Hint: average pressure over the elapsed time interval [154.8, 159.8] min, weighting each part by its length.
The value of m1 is 19.7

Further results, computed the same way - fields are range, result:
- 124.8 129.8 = 11.3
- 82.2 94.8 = 22.4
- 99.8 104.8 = 21.1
